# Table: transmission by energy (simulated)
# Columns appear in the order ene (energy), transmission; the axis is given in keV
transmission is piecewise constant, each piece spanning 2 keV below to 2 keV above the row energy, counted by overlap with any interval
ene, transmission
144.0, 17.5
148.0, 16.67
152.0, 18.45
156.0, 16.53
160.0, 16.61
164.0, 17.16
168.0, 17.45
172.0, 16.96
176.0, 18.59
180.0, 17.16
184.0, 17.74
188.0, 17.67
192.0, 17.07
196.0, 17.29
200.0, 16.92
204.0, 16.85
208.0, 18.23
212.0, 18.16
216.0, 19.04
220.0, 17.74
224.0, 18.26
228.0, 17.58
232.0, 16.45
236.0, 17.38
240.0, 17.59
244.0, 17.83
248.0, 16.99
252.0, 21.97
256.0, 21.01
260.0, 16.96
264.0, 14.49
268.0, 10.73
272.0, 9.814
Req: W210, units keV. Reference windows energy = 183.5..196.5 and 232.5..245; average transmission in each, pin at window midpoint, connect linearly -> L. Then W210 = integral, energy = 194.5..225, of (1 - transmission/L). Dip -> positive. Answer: -0.7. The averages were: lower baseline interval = 17.4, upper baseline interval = 17.4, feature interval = 17.8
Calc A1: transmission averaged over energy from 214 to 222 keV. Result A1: 18.4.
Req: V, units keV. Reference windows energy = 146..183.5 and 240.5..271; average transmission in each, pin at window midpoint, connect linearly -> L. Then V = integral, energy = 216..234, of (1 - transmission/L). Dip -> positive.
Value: -0.66 keV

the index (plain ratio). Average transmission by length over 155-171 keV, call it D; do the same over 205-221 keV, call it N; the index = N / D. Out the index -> 1.1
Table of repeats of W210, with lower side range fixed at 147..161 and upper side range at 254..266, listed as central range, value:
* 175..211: -0.5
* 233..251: -0.2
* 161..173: 0.0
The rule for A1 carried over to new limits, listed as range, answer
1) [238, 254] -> 18.6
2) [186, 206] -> 17.2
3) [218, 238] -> 17.5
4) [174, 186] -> 17.8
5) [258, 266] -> 15.7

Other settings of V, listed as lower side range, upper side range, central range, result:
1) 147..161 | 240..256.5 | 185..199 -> 0.4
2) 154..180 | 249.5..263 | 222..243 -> 1.6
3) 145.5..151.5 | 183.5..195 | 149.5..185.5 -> -0.2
